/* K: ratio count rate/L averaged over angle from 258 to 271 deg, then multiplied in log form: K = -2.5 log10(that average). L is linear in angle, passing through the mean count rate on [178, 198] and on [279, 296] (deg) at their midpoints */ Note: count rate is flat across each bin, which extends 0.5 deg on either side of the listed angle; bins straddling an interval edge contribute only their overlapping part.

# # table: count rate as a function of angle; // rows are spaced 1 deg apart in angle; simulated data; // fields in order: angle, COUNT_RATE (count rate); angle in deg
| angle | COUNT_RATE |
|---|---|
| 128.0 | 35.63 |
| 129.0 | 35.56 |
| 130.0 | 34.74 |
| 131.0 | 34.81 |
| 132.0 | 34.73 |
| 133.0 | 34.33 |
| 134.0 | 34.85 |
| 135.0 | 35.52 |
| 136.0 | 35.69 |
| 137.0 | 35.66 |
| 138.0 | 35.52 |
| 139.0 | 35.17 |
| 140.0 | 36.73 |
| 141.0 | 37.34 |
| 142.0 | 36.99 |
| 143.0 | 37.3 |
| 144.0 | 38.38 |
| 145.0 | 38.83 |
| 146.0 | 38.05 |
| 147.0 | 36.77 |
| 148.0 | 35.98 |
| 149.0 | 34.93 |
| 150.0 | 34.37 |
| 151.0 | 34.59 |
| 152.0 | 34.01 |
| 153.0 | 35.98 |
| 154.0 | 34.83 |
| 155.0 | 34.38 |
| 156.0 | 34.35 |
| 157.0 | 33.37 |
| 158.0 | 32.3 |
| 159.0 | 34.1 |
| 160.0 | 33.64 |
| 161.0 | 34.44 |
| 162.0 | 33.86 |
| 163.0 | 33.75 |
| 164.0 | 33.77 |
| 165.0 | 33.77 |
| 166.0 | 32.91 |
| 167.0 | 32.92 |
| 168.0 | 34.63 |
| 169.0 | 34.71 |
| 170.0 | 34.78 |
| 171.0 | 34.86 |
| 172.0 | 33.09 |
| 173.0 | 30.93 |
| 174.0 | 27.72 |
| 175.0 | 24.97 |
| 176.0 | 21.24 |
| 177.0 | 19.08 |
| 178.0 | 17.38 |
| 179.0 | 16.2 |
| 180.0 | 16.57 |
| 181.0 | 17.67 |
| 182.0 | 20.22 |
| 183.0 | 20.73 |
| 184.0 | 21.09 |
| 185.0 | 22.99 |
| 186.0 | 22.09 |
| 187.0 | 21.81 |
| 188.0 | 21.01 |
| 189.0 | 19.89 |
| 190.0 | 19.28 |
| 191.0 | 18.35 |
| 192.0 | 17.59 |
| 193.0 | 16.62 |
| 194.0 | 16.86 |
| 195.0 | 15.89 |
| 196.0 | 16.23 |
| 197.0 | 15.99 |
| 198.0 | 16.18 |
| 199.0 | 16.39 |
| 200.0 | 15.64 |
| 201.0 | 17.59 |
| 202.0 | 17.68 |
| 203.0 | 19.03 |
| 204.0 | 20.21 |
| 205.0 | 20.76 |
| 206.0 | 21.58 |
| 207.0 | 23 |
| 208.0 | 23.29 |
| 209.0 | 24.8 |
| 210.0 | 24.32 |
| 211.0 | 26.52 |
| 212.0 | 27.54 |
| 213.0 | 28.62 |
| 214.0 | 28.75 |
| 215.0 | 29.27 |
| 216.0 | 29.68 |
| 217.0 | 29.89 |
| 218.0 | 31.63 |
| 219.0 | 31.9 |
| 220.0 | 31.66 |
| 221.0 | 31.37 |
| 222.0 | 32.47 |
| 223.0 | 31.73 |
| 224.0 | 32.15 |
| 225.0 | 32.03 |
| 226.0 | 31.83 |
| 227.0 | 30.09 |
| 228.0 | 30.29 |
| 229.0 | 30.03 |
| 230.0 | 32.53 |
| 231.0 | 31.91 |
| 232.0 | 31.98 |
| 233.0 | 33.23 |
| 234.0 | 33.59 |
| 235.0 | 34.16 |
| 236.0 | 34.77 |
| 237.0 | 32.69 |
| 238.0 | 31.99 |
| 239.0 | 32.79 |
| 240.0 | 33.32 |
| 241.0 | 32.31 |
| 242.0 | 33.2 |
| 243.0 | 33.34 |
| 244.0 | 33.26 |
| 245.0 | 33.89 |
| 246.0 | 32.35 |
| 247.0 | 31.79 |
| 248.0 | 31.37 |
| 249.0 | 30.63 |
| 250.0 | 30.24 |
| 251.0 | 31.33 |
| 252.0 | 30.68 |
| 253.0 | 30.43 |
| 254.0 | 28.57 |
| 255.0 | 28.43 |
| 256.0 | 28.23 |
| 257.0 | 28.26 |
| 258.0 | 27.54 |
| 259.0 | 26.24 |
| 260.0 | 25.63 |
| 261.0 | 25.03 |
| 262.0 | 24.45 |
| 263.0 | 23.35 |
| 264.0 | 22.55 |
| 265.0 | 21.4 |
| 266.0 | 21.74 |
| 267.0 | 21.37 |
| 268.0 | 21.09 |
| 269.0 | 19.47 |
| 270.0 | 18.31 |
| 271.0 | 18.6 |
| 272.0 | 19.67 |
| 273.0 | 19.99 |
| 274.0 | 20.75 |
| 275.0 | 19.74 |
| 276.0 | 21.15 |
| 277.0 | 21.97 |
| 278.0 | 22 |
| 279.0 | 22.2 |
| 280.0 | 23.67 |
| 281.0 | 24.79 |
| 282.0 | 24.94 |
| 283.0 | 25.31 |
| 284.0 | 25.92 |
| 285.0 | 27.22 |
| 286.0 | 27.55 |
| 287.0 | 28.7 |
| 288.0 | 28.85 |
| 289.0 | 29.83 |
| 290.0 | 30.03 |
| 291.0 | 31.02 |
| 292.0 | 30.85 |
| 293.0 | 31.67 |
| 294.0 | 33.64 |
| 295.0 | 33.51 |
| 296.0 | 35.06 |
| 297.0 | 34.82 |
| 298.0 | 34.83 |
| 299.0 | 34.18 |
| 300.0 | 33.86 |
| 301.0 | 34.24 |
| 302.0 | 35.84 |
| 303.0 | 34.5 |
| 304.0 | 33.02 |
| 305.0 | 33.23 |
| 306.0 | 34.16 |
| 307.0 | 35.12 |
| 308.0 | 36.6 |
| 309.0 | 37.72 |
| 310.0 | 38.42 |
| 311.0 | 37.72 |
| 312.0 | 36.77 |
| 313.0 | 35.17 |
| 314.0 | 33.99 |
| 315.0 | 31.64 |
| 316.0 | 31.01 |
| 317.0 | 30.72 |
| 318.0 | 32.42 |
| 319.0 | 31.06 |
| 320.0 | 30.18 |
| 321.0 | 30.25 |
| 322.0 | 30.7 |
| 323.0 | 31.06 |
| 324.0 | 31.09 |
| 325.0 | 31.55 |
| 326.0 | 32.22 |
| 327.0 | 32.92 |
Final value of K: 0.16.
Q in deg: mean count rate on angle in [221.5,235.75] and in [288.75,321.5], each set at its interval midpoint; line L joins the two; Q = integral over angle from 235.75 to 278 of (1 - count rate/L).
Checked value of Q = 7.4 deg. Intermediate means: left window 32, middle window 26.9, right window 33.6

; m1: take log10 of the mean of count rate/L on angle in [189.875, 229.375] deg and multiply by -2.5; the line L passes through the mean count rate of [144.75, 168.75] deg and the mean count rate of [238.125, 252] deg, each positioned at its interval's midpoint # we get 0.33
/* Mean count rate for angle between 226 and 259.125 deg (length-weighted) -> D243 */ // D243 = 31.4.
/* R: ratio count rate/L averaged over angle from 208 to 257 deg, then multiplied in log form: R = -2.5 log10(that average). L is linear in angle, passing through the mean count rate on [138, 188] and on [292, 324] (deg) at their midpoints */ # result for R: 0.04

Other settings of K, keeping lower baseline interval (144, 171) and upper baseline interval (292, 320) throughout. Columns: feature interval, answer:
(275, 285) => 0.406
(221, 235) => 0.083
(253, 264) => 0.278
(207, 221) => 0.217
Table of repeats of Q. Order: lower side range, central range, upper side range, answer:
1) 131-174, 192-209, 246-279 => 6.7 deg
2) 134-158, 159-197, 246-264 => 9.9 deg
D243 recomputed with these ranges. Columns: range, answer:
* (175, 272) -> 25.6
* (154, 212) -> 24.6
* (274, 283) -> 22.6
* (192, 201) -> 16.4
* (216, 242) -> 32.1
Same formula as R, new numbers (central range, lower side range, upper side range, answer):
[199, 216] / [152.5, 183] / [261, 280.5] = 0.14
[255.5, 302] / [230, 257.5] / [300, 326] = 0.24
